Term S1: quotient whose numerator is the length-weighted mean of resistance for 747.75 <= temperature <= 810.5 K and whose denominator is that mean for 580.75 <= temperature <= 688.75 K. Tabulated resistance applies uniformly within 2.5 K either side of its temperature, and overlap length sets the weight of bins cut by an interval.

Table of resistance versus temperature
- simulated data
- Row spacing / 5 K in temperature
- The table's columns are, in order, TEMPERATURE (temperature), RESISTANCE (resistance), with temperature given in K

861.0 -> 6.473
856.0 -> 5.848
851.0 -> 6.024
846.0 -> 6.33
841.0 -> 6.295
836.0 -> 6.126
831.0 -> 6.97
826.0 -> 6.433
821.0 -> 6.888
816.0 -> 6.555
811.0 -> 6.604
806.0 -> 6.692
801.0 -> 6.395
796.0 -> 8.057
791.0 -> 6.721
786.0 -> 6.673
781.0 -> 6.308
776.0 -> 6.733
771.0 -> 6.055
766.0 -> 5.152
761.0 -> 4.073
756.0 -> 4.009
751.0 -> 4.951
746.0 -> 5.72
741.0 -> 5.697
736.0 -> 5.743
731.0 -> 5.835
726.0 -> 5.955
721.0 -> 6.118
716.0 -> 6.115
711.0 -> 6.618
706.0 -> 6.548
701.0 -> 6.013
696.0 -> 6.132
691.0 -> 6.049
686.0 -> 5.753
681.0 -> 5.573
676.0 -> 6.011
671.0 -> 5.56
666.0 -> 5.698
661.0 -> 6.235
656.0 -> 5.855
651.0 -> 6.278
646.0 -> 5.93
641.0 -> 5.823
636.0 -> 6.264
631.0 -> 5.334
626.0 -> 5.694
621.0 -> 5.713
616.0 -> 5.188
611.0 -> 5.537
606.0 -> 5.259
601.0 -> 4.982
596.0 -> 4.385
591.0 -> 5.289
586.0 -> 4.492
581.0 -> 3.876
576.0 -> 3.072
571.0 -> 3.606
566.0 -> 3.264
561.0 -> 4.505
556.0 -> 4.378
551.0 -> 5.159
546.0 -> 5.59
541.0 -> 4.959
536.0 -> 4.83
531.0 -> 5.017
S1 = 1.1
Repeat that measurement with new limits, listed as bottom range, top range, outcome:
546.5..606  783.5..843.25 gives 1.54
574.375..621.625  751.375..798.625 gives 1.24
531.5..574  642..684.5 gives 1.30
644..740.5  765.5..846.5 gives 1.10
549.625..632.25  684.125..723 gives 1.32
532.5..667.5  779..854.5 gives 1.30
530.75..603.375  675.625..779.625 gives 1.29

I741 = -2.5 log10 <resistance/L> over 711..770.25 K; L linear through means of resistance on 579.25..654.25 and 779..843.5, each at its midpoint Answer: 0.13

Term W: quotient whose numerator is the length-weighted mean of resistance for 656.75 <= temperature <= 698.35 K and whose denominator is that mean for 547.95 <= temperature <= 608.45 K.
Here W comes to 1.3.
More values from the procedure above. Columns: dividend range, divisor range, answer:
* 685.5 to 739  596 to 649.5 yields 1.10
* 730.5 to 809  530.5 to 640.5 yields 1.22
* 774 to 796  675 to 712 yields 1.12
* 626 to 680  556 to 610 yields 1.36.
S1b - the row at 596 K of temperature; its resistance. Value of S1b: 4.385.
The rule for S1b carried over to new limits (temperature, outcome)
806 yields 6.692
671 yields 5.56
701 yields 6.013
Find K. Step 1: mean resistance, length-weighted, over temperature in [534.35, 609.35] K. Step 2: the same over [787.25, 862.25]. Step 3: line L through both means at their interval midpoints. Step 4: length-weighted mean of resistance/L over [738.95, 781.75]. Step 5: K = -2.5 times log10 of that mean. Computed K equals 0.13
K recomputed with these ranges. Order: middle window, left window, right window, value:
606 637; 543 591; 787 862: -0.17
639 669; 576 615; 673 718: -0.08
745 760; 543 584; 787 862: 0.24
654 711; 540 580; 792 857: -0.12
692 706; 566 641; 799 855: -0.11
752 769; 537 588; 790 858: 0.31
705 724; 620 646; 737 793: -0.11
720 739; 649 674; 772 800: 0.09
